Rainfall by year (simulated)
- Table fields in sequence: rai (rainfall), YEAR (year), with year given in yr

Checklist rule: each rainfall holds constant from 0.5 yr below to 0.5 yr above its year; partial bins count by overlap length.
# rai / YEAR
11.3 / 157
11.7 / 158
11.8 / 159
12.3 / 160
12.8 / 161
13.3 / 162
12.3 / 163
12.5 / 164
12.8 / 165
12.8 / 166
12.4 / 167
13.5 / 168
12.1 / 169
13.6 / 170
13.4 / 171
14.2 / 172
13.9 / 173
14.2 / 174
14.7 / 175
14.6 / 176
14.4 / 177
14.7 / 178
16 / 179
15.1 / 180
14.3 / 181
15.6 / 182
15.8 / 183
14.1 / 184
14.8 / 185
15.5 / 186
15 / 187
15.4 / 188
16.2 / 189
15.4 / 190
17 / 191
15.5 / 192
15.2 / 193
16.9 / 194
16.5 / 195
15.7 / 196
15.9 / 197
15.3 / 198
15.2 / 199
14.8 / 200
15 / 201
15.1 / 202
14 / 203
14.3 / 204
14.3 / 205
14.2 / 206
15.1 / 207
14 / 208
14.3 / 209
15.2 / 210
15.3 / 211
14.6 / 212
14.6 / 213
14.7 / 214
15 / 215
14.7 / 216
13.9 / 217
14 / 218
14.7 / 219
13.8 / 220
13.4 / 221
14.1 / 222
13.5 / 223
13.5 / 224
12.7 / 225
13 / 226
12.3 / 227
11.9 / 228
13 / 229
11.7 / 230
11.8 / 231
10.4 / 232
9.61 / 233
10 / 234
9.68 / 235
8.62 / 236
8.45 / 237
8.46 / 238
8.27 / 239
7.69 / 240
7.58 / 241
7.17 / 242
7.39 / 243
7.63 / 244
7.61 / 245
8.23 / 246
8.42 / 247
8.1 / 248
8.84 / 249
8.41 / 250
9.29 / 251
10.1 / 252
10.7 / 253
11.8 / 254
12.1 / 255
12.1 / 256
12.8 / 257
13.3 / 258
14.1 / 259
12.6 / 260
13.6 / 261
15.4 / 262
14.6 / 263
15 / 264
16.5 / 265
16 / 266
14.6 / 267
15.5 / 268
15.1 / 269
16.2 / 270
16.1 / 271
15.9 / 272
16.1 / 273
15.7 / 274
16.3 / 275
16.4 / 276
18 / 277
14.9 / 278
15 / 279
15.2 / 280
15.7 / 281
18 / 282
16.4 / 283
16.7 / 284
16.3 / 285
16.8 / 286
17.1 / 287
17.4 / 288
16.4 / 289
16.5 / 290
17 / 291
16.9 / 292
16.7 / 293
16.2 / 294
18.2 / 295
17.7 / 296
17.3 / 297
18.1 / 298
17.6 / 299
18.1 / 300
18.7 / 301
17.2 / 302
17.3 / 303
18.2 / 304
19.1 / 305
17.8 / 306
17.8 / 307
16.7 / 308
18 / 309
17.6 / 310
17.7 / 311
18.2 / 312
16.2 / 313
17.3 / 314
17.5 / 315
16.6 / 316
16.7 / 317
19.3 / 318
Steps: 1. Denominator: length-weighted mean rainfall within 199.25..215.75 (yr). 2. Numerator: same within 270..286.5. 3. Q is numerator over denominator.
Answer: 1.11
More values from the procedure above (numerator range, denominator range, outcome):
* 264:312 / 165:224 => 1.15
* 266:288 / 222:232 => 1.28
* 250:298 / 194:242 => 1.17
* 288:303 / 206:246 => 1.46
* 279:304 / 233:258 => 1.85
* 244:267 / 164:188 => 0.83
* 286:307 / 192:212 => 1.16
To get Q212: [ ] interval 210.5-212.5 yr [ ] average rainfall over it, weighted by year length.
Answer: 14.9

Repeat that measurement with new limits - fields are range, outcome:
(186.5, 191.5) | 15.8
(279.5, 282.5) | 16.3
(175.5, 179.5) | 14.9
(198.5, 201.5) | 15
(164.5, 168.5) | 12.9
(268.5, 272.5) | 15.8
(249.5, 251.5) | 8.85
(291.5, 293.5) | 16.8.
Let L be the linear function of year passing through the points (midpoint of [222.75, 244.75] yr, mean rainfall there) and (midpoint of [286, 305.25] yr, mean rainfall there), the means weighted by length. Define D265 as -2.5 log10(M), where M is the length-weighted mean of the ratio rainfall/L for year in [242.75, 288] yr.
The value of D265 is 0.027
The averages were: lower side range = 10.1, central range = 13.7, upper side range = 17.4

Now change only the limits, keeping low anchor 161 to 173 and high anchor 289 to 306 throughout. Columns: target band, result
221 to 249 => 0.45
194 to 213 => -0.05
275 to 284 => 0.04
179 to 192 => -0.13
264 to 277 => 0.05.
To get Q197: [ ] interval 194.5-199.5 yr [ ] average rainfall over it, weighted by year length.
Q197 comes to 15.7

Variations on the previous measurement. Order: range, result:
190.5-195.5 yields 16.2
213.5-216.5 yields 14.8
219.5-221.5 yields 13.6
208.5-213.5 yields 14.8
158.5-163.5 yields 12.5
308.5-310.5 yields 17.8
